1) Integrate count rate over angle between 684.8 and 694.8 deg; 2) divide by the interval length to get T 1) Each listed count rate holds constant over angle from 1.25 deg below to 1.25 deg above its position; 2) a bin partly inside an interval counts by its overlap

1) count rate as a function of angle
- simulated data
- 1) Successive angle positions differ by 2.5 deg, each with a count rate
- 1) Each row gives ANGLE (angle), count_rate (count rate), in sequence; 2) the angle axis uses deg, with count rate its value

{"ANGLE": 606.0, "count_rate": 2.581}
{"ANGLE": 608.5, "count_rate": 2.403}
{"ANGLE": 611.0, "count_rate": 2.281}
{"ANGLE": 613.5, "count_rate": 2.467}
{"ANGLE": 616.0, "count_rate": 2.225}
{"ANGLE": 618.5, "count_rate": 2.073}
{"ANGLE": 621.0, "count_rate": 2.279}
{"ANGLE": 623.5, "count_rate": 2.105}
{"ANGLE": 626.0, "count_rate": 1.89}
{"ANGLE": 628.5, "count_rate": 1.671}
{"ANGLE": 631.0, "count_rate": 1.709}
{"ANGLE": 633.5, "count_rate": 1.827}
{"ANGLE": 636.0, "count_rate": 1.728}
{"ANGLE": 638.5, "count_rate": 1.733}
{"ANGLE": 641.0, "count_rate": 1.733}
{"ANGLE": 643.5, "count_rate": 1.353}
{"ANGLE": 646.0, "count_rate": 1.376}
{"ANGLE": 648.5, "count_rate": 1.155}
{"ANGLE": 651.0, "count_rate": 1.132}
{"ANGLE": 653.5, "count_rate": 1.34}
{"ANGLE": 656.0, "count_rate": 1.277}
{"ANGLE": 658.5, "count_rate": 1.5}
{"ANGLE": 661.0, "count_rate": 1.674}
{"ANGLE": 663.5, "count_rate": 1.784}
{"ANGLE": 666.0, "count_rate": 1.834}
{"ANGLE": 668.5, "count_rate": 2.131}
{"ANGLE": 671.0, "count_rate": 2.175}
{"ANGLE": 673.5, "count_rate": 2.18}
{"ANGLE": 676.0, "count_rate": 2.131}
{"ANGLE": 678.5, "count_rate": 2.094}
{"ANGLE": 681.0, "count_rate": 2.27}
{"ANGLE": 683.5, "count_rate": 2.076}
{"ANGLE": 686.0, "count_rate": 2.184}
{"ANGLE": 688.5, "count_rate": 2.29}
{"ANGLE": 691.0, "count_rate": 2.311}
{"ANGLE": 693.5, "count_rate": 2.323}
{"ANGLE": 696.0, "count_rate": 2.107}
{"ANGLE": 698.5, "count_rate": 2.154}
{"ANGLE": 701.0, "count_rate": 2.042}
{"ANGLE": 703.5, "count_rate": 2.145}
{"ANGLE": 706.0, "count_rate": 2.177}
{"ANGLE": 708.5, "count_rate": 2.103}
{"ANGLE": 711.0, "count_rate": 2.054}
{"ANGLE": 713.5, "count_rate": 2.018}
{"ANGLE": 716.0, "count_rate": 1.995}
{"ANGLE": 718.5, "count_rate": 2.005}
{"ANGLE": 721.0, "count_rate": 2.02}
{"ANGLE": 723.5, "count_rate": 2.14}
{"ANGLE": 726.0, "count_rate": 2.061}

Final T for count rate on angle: 2.28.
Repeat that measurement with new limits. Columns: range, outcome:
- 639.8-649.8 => 1.4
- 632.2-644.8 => 1.67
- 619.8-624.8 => 2.19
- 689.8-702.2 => 2.19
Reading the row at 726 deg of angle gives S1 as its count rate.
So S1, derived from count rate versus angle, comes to 2.061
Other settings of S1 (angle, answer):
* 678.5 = 2.094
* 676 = 2.131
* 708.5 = 2.103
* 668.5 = 2.131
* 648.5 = 1.155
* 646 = 1.376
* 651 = 1.132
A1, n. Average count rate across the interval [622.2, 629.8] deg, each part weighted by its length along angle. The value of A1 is 1.89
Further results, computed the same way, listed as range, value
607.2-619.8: 2.29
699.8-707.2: 2.12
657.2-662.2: 1.58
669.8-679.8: 2.15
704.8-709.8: 2.14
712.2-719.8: 2.01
